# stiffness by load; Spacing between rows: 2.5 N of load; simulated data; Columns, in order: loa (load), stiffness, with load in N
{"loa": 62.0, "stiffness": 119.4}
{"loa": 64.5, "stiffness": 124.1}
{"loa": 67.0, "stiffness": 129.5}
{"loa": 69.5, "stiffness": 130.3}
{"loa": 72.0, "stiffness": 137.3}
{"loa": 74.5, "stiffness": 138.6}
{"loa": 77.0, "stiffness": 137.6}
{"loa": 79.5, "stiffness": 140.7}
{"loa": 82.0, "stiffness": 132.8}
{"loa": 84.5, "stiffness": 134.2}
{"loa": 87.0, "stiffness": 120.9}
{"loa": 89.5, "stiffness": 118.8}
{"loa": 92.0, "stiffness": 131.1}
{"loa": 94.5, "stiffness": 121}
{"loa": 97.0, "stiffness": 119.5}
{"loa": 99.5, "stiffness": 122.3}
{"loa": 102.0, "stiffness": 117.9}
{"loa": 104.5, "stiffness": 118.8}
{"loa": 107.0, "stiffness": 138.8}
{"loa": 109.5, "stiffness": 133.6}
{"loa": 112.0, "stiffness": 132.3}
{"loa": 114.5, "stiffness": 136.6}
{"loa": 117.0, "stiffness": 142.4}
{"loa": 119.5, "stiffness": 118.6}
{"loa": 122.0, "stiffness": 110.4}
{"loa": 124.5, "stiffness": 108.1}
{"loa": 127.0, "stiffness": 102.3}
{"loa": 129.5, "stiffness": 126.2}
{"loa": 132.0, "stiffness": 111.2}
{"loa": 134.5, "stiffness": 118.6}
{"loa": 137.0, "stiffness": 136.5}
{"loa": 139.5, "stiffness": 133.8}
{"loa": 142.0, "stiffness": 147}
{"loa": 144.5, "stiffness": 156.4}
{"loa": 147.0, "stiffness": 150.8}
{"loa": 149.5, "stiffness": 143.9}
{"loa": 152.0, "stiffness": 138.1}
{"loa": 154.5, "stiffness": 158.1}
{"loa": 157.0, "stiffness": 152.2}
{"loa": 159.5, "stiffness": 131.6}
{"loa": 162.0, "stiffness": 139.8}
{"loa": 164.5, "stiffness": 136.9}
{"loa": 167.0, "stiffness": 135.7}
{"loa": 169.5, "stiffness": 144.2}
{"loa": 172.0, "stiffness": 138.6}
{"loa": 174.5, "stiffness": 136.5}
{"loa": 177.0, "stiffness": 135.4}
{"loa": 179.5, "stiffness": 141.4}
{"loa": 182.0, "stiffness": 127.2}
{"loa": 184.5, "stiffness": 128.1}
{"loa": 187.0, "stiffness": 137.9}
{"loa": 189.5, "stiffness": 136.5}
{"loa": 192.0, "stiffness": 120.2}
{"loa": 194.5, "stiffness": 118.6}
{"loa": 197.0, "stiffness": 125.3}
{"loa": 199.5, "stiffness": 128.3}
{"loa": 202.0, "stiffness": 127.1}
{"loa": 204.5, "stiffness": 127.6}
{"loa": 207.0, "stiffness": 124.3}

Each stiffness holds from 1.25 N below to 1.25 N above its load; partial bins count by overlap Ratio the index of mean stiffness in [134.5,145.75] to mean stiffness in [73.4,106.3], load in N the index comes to 1.10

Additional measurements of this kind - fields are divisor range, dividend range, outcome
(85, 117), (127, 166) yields 1.08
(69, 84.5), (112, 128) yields 0.89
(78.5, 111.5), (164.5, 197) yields 1.05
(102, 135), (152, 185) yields 1.13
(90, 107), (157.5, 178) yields 1.12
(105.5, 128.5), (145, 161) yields 1.17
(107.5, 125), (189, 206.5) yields 0.99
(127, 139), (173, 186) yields 1.10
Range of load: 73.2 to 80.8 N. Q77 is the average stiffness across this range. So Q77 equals 139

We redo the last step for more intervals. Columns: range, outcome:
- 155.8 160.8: 142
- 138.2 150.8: 146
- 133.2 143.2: 134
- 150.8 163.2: 144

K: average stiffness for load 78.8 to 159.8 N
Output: 130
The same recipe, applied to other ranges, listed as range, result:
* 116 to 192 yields 134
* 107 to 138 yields 124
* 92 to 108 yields 123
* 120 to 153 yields 129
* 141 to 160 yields 148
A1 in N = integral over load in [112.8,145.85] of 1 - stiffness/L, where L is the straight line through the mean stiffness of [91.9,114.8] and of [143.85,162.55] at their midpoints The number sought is 2.4 N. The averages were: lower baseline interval 127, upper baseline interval 146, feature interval 127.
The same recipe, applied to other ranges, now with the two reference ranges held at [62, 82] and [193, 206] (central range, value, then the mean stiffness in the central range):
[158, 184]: -2.0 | 137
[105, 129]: 1.0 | 125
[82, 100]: 1.0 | 125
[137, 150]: -1.7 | 146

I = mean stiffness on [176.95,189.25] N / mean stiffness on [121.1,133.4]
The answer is 1.2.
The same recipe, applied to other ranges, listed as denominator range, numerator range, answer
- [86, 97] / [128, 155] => 1.12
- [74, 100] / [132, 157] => 1.10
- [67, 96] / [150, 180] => 1.07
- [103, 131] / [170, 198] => 1.06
